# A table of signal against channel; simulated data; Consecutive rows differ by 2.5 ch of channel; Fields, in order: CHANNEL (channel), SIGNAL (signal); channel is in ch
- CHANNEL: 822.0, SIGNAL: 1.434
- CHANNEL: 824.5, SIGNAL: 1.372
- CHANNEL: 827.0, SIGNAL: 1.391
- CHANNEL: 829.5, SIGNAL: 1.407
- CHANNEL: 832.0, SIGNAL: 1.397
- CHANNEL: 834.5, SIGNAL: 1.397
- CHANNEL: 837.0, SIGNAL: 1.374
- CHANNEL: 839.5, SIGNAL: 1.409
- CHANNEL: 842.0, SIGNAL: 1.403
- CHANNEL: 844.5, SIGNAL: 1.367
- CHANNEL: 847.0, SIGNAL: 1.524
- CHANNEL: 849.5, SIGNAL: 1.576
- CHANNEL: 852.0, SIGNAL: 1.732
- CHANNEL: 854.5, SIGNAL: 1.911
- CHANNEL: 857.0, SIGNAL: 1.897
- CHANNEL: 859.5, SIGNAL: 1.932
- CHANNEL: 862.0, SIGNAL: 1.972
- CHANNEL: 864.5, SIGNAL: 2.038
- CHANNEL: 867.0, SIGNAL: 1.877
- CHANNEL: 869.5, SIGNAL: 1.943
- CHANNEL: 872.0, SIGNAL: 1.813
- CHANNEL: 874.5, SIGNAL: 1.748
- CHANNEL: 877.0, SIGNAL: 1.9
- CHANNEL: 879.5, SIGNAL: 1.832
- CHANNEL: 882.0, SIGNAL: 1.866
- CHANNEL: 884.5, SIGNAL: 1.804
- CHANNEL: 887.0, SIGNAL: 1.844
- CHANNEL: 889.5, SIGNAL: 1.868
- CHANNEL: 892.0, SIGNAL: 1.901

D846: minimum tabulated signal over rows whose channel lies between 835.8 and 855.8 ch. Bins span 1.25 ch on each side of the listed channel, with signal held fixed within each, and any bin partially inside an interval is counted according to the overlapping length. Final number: 1.367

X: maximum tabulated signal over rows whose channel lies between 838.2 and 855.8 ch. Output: 1.911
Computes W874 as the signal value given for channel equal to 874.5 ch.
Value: 1.748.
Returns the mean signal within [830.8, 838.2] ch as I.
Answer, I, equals 1.39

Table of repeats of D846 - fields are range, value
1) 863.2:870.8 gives 1.877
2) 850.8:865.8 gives 1.732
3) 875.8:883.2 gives 1.832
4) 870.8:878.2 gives 1.748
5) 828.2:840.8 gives 1.374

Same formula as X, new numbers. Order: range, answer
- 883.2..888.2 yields 1.844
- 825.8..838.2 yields 1.407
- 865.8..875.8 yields 1.943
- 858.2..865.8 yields 2.038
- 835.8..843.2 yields 1.409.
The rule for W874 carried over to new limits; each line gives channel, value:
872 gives 1.813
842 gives 1.403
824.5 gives 1.372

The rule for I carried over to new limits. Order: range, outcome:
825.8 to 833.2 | 1.4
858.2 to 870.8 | 1.95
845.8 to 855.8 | 1.69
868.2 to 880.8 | 1.85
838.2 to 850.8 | 1.46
